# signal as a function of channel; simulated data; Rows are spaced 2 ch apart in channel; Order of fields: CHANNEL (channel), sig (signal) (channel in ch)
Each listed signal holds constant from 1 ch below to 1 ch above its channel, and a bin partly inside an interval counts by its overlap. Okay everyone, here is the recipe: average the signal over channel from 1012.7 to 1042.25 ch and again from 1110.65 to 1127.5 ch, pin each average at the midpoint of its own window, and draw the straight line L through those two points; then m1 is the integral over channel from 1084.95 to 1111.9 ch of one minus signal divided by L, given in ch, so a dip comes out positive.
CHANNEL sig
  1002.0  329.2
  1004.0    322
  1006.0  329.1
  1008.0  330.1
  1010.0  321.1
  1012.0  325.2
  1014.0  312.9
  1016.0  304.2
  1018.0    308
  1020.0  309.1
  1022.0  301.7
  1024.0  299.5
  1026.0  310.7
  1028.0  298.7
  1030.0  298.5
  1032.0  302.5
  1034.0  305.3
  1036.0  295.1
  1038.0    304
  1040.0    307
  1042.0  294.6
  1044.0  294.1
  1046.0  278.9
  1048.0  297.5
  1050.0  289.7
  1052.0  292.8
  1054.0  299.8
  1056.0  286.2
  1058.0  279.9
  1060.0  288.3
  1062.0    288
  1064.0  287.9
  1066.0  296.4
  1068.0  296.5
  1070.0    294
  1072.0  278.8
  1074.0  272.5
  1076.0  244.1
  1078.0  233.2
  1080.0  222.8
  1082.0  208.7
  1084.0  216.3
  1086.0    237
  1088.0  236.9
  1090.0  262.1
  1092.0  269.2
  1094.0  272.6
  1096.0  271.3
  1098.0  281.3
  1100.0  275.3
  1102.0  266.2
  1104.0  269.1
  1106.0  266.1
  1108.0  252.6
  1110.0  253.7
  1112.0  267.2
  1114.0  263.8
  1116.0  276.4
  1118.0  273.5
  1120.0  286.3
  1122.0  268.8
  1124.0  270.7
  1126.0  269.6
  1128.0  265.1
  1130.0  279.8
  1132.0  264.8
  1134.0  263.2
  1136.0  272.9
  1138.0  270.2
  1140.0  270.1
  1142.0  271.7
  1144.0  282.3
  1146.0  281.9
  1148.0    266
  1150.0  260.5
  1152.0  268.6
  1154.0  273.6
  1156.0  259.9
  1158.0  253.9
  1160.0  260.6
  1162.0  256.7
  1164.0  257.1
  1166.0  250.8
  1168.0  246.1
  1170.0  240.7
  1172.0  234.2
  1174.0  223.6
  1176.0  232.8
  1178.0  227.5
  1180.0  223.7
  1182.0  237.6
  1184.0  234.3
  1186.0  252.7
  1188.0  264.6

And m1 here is 1.6 ch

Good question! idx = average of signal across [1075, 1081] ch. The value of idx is 233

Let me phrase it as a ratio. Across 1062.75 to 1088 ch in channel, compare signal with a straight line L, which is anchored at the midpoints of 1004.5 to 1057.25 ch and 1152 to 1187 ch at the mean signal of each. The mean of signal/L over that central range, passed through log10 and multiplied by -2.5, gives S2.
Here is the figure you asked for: 0.11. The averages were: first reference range 304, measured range 257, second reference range 246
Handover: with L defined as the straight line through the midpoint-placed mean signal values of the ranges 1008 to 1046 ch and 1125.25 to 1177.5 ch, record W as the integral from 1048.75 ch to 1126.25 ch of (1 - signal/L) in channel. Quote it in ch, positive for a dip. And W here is 4.0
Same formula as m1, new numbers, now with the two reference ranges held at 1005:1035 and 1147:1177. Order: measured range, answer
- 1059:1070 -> 0.0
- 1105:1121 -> 0.3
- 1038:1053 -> 0.3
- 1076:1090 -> 2.7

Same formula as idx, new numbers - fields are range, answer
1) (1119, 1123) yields 278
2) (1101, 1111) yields 262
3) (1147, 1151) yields 263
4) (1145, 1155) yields 270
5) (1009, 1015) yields 320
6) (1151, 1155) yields 271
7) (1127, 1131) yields 272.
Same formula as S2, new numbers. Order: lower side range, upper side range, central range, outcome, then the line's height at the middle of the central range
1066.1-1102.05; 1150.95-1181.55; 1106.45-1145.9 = -0.072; 253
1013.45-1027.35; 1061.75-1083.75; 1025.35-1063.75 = -0.033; 286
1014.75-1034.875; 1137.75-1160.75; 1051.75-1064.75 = 0.021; 294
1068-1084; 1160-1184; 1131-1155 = -0.115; 243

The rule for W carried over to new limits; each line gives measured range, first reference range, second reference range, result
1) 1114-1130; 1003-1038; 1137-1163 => 0.22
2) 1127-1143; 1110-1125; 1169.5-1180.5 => -0.69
